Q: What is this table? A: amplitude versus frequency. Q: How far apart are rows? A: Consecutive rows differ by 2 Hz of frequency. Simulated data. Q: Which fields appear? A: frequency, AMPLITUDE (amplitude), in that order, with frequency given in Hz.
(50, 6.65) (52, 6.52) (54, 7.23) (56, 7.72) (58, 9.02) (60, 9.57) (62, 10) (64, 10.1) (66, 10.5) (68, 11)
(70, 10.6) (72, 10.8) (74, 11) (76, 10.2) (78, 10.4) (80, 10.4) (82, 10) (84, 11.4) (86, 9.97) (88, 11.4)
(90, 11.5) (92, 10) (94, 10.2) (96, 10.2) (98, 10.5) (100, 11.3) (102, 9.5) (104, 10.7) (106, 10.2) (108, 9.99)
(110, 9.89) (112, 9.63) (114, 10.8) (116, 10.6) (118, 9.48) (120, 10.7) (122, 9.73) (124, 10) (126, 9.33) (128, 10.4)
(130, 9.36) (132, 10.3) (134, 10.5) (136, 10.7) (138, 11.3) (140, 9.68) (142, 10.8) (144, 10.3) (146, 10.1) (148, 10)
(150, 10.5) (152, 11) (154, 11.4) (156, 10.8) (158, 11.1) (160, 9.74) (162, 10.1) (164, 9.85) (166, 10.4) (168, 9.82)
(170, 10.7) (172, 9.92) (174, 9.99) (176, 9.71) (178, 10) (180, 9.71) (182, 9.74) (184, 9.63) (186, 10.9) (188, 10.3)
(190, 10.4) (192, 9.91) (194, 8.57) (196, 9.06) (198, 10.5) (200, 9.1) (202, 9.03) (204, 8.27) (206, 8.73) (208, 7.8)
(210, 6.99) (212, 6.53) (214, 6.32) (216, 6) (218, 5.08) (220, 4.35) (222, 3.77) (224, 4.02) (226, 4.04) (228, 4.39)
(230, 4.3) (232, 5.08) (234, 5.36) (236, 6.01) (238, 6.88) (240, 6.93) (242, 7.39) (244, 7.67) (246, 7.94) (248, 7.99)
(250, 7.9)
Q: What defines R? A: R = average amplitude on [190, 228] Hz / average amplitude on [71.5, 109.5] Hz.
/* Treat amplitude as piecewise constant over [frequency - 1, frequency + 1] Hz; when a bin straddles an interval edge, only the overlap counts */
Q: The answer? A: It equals 0.7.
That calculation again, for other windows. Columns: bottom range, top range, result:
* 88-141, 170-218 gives 0.87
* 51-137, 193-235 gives 0.65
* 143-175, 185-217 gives 0.84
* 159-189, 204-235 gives 0.56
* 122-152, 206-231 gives 0.53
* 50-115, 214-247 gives 0.56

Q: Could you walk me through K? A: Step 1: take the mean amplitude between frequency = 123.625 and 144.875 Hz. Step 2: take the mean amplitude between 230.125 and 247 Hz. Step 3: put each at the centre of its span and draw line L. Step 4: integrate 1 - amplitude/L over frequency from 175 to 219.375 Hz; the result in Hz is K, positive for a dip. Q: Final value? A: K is -3.55 Hz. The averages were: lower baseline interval 10.2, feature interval 8.7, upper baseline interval 6.54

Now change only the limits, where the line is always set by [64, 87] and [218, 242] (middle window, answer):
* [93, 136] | -4.7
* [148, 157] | -3.4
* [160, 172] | -4.5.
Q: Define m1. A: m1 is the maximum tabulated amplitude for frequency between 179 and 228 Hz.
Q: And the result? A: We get 10.9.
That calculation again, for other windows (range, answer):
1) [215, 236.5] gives 6.01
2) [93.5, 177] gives 11.4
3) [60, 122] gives 11.5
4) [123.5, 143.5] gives 11.3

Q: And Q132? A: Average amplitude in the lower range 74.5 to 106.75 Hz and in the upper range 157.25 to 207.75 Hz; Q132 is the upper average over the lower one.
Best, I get 0.93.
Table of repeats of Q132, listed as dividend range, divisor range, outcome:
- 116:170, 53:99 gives 1.01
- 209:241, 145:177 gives 0.52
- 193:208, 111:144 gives 0.88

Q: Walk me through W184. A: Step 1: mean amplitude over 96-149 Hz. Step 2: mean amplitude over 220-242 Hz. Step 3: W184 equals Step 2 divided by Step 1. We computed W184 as 0.50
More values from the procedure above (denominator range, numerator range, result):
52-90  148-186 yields 1.02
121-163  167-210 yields 0.92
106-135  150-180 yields 1.03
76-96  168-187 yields 0.95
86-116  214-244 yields 0.52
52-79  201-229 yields 0.63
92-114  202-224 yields 0.63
